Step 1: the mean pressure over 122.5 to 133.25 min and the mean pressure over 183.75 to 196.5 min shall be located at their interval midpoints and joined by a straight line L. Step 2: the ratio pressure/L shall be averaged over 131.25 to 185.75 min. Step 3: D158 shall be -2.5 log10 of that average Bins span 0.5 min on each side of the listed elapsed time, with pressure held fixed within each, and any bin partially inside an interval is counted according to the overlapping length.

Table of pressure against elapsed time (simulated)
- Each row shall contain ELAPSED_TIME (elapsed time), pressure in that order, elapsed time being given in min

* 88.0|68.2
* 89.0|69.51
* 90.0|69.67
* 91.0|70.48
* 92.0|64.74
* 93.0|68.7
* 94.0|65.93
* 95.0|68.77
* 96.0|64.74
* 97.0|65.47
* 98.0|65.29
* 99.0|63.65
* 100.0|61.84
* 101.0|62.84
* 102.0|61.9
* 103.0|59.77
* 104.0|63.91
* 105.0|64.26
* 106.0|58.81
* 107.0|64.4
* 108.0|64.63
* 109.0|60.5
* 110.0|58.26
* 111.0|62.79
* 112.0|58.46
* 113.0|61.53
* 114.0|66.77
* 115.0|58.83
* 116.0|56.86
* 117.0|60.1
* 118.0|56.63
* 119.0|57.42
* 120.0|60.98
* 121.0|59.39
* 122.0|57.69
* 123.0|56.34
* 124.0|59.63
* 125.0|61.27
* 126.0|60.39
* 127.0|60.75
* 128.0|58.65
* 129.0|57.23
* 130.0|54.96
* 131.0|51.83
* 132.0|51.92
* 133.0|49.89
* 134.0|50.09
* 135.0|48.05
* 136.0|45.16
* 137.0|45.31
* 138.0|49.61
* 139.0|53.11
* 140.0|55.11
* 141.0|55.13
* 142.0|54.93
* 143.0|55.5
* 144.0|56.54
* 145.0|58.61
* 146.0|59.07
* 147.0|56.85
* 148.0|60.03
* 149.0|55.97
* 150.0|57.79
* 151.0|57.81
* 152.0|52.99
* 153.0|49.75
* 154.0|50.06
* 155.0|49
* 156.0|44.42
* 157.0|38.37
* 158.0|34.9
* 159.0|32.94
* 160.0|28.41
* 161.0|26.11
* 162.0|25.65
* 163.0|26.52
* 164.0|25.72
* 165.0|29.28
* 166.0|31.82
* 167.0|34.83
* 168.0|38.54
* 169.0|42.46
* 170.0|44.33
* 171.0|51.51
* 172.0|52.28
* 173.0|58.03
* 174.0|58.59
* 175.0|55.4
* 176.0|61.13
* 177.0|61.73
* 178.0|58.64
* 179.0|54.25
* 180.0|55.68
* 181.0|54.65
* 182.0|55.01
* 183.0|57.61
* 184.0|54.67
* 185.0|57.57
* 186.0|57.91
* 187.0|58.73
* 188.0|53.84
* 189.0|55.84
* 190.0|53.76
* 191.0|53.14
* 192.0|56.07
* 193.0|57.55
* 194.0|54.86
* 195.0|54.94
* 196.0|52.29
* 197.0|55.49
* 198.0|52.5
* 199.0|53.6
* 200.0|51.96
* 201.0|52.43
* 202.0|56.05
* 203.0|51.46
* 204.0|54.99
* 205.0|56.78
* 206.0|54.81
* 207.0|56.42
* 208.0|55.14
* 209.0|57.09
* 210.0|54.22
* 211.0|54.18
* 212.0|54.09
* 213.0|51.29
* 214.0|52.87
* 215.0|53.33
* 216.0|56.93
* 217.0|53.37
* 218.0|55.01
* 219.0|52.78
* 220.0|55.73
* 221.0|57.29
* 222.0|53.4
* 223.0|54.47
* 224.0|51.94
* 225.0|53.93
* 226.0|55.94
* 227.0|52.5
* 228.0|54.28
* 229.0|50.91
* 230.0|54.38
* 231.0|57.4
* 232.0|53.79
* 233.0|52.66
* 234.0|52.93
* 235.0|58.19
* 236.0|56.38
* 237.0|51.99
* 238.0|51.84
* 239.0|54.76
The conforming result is 0.153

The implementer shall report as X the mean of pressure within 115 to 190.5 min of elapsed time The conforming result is 51.2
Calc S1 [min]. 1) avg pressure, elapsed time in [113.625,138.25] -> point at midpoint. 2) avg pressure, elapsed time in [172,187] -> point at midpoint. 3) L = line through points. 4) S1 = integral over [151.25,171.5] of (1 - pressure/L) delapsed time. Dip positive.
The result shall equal 6.6 min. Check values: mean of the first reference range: 55.8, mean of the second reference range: 57.1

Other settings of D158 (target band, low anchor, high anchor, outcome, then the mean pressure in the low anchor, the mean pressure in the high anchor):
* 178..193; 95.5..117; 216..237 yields 0.02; 62.1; 54.4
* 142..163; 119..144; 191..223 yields 0.16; 54.8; 54.5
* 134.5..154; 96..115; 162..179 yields -0.04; 62.5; 45.3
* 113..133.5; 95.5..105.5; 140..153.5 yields 0.03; 63.4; 56.2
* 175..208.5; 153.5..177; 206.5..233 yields -0.17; 41.3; 54.3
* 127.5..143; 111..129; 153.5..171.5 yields -0.02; 59.5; 36.4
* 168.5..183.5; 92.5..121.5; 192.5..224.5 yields 0.04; 62.2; 54.4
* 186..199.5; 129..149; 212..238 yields -0.02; 53.4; 54.1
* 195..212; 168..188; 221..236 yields 0.00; 54.8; 54.2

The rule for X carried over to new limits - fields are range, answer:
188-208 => 54.5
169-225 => 54.8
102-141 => 57.4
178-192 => 55.7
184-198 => 55.4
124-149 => 54.7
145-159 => 50.9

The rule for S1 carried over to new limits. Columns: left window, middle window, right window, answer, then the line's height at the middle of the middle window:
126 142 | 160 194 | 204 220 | 3.2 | 53.8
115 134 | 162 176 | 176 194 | 3.5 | 56.6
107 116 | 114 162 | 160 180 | 1.1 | 53.5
